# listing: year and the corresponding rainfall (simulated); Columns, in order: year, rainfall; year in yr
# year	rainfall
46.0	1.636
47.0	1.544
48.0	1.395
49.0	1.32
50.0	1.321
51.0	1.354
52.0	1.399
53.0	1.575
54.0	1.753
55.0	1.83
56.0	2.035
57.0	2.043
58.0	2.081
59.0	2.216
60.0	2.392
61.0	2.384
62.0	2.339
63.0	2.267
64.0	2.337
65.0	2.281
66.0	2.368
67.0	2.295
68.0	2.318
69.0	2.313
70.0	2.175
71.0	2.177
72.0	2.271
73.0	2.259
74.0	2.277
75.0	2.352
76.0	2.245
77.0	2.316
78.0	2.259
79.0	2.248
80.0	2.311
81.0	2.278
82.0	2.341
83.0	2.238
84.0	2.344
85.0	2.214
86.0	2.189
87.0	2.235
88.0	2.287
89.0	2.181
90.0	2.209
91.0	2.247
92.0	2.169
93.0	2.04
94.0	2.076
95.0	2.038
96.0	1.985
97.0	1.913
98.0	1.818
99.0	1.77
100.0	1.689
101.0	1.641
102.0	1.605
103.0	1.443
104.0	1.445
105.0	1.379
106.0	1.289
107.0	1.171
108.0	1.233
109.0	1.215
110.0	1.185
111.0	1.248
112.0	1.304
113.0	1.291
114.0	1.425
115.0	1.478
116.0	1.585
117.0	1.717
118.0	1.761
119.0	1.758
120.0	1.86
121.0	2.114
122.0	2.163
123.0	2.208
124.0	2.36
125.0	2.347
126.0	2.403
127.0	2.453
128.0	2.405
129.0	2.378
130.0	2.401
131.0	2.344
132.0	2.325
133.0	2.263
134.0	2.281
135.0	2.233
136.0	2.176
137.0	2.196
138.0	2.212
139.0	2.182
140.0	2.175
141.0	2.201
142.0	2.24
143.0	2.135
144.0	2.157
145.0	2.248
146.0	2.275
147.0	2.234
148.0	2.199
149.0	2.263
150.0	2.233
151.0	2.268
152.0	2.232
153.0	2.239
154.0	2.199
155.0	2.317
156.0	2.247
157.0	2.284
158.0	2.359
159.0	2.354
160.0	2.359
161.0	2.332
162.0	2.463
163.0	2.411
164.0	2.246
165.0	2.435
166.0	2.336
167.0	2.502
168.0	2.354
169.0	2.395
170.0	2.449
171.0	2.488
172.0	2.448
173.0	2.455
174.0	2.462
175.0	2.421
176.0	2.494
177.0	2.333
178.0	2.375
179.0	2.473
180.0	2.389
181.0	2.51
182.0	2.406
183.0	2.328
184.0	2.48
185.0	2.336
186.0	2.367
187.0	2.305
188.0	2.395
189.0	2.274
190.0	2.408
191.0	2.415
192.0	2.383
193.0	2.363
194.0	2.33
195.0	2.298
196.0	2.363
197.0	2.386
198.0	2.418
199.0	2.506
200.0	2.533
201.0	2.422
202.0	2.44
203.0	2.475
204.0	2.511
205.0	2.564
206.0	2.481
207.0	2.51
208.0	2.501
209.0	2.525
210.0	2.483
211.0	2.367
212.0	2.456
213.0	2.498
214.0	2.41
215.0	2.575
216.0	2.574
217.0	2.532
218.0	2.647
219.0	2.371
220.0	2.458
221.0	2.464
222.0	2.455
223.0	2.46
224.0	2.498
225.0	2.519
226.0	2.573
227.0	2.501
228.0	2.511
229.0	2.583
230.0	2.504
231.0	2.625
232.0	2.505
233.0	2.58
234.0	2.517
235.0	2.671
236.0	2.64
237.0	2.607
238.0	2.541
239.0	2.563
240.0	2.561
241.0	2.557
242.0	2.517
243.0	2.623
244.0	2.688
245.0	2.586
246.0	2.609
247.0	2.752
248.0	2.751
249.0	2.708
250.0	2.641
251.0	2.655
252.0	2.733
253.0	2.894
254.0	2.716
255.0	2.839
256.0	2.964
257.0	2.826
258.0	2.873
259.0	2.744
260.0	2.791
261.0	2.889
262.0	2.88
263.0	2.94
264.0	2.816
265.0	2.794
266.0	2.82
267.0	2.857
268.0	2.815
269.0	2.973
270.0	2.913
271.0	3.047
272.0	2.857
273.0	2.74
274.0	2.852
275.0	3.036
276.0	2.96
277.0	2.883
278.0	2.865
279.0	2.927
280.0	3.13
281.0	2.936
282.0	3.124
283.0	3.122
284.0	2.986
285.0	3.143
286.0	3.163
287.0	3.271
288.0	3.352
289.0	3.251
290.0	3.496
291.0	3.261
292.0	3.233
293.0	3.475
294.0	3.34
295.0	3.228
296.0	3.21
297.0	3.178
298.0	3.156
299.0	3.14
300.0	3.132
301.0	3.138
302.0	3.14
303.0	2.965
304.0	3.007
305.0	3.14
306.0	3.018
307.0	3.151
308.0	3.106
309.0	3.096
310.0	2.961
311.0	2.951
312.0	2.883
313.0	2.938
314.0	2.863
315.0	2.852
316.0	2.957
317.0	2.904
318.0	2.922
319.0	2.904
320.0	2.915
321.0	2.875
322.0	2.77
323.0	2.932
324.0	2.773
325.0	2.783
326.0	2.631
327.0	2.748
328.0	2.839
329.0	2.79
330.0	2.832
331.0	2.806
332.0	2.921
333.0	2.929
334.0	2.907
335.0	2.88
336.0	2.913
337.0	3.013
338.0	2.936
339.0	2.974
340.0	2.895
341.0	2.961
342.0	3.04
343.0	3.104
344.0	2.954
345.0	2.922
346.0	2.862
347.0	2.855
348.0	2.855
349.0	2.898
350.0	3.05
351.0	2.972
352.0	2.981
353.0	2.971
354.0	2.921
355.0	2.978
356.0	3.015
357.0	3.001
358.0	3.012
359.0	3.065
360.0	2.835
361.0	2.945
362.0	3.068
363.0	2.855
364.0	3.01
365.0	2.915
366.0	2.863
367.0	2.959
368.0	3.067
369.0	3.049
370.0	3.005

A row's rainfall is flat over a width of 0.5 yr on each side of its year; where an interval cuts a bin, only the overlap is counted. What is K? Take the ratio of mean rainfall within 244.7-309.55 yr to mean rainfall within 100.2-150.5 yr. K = 1.54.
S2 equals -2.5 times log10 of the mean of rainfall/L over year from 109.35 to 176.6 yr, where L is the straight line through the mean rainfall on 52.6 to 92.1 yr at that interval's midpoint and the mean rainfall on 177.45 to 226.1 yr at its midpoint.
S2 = 0.08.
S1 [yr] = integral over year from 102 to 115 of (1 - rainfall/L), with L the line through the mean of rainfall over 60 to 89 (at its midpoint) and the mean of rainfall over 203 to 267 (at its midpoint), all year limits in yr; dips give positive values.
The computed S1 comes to 5.7 yr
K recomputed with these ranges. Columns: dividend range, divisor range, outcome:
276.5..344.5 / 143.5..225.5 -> 1.26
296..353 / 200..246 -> 1.17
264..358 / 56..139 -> 1.47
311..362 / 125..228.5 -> 1.22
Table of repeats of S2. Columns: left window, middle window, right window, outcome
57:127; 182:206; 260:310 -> 0.07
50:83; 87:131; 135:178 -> 0.21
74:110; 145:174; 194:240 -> -0.04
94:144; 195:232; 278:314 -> 0.03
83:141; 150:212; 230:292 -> -0.02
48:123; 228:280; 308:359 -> -0.06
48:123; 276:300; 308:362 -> -0.16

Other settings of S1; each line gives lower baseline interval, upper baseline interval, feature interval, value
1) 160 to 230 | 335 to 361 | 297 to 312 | -1.42 yr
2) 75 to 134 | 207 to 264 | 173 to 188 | -0.45 yr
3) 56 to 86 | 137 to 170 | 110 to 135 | 3.25 yr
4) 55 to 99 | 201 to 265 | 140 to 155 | 1.03 yr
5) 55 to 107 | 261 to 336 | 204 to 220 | 0.84 yr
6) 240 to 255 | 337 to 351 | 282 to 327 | -3.55 yr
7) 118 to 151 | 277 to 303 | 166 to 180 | 0.16 yr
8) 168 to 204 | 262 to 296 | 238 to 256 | 0.98 yr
